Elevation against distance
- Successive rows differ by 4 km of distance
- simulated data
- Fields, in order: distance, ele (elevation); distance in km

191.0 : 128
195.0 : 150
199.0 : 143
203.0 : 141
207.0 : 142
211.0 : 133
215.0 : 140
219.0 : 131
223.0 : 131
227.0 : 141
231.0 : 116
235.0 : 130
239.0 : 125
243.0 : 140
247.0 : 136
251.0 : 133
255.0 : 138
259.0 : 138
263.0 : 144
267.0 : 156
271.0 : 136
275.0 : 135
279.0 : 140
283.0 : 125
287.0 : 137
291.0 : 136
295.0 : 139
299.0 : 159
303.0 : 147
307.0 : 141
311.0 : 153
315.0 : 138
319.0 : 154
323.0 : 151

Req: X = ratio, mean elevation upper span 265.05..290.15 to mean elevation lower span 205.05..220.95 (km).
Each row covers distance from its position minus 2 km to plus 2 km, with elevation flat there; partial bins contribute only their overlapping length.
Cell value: 1.0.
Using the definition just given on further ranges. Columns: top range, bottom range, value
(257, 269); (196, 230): 1.06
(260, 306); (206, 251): 1.06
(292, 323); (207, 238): 1.11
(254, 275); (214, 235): 1.08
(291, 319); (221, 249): 1.11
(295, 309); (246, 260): 1.08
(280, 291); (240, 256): 0.98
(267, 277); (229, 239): 1.13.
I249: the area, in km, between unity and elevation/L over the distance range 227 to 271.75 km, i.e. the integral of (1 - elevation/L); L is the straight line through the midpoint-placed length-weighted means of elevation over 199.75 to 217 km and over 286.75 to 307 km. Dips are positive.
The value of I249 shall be 1.8 km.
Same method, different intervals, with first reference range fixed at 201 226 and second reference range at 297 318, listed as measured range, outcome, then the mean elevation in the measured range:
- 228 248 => 1.4 km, 130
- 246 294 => 1.8 km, 138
